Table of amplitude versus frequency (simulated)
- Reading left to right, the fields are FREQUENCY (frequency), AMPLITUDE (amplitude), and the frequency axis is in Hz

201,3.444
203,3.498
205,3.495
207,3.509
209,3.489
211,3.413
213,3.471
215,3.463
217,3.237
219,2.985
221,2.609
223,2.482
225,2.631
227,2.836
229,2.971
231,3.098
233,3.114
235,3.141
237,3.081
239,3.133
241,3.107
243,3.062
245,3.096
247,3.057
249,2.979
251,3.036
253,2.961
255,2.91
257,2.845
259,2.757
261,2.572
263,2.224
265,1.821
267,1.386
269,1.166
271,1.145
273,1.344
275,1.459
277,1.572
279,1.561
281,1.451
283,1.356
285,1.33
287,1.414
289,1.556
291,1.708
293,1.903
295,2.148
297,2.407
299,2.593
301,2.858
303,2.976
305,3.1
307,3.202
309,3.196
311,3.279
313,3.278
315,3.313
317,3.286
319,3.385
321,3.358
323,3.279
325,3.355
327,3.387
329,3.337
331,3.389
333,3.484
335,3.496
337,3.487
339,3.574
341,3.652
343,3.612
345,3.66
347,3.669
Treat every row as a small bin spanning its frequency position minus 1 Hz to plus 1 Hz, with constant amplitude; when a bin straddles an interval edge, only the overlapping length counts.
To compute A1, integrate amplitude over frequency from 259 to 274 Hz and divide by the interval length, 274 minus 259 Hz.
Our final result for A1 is 1.74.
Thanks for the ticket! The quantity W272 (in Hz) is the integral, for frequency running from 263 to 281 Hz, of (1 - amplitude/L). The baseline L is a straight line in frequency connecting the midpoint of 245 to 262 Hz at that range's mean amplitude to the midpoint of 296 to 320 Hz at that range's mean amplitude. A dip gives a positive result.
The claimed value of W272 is 9.02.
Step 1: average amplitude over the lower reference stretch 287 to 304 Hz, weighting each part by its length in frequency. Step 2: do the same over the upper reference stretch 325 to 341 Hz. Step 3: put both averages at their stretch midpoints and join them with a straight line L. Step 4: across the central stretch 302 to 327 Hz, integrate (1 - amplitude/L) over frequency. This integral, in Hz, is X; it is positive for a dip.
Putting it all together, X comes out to -3.7 Hz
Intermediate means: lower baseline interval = 2.22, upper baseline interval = 3.46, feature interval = 3.26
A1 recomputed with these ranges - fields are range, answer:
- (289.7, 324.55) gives 2.89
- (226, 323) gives 2.52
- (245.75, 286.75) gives 2.04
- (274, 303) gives 1.85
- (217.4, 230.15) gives 2.78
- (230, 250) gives 3.09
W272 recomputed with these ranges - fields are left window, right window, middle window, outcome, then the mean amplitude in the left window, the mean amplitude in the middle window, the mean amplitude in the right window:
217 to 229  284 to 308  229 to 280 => 2.1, 2.77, 2.48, 2.27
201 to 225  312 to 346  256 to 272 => 6.4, 3.22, 1.99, 3.43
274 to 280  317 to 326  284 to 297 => 2.3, 1.53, 1.73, 3.34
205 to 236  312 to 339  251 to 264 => 1.9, 3.11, 2.74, 3.38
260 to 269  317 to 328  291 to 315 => 0.8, 1.91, 2.79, 3.35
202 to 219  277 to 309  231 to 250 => -0.9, 3.42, 3.09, 2.12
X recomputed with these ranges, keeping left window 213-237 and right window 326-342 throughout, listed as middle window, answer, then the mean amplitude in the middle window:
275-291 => 8.7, 1.48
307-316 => 0.3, 3.26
